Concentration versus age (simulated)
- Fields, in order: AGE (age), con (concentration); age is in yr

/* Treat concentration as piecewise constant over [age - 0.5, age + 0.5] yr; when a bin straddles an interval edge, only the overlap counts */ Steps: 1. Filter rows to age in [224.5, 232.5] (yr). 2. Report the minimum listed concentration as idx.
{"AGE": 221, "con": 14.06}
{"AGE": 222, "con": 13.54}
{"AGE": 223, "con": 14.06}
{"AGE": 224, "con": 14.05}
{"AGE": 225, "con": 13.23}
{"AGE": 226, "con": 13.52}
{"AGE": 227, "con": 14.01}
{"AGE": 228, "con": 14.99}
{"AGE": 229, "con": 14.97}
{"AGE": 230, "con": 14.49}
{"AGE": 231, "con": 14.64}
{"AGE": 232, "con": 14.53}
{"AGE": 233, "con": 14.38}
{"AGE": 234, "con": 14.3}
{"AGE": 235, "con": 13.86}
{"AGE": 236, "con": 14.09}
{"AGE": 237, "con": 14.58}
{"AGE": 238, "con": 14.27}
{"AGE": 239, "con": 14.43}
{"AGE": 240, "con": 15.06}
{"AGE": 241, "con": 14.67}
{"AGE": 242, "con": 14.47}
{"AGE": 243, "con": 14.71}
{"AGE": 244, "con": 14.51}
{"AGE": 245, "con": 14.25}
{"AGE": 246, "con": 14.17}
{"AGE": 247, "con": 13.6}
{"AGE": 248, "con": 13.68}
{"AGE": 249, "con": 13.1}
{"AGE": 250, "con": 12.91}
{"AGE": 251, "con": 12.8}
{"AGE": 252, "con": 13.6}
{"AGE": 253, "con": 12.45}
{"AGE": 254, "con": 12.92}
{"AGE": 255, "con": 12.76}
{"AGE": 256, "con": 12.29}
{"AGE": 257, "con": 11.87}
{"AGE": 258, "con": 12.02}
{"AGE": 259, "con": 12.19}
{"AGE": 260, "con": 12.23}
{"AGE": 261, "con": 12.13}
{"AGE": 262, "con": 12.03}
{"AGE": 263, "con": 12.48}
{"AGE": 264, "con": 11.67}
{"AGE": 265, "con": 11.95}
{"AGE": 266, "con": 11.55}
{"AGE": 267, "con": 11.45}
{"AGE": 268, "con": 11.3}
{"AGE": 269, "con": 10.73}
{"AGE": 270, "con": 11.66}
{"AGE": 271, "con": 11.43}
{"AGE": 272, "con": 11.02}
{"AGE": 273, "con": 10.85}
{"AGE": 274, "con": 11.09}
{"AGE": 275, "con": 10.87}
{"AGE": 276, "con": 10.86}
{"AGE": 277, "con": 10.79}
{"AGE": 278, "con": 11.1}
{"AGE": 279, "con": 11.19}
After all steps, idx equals 13.23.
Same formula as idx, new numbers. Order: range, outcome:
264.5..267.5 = 11.45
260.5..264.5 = 11.67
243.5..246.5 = 14.17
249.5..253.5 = 12.45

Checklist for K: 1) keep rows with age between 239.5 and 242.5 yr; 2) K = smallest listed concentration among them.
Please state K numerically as 14.47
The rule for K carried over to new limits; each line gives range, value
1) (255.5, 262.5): 11.87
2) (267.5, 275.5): 10.73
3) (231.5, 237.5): 13.86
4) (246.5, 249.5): 13.1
